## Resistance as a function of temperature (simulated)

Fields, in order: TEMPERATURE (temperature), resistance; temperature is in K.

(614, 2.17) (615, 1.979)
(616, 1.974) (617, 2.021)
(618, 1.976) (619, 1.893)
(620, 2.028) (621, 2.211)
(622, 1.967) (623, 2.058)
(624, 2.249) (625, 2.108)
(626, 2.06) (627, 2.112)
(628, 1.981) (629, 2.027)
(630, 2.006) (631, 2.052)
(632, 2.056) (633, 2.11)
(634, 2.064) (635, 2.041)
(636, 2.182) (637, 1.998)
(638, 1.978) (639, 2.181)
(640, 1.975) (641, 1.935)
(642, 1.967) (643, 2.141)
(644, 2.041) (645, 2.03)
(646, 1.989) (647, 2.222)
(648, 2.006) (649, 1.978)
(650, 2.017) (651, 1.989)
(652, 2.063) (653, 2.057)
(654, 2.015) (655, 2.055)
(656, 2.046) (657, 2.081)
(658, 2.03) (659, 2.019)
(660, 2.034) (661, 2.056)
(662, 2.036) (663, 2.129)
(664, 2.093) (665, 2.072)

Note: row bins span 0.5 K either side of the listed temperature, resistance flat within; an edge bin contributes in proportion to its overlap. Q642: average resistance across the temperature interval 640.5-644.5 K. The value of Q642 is 2.02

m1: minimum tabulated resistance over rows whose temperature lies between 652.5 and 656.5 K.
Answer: 2.015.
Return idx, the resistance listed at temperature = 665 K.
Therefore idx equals 2.072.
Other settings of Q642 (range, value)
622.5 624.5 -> 2.15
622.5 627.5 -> 2.12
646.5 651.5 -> 2.04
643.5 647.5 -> 2.07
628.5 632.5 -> 2.04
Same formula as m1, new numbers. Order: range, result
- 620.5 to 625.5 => 1.967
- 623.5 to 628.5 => 1.981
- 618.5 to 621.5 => 1.893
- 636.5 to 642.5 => 1.935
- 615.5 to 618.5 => 1.974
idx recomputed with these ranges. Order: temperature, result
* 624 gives 2.249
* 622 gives 1.967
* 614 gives 2.17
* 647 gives 2.222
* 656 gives 2.046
